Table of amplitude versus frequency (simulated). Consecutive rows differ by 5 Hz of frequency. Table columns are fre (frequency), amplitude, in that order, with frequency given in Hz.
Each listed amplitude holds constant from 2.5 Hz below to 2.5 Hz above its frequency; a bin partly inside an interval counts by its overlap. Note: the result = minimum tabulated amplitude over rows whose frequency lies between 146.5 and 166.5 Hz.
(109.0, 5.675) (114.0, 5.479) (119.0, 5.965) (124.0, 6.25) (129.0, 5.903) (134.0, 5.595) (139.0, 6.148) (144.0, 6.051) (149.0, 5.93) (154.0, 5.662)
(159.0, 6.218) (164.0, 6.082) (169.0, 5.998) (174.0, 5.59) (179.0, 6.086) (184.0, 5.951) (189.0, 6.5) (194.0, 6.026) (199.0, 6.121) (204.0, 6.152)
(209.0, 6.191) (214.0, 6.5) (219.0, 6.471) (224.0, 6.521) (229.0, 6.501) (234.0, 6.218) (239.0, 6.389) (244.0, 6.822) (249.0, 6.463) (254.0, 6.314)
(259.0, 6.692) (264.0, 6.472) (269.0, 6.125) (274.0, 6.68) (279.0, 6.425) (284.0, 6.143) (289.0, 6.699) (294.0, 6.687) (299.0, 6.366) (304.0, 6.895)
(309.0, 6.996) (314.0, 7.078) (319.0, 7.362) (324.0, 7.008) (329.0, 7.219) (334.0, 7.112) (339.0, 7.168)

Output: 5.662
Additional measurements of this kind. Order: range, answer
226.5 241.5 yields 6.218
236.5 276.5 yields 6.125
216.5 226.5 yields 6.471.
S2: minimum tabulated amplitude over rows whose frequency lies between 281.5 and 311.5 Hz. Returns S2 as 6.143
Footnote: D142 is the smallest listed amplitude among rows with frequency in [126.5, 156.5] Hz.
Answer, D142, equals 5.595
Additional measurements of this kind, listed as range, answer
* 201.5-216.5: 6.152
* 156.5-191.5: 5.59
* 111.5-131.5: 5.479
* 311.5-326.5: 7.008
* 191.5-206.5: 6.026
